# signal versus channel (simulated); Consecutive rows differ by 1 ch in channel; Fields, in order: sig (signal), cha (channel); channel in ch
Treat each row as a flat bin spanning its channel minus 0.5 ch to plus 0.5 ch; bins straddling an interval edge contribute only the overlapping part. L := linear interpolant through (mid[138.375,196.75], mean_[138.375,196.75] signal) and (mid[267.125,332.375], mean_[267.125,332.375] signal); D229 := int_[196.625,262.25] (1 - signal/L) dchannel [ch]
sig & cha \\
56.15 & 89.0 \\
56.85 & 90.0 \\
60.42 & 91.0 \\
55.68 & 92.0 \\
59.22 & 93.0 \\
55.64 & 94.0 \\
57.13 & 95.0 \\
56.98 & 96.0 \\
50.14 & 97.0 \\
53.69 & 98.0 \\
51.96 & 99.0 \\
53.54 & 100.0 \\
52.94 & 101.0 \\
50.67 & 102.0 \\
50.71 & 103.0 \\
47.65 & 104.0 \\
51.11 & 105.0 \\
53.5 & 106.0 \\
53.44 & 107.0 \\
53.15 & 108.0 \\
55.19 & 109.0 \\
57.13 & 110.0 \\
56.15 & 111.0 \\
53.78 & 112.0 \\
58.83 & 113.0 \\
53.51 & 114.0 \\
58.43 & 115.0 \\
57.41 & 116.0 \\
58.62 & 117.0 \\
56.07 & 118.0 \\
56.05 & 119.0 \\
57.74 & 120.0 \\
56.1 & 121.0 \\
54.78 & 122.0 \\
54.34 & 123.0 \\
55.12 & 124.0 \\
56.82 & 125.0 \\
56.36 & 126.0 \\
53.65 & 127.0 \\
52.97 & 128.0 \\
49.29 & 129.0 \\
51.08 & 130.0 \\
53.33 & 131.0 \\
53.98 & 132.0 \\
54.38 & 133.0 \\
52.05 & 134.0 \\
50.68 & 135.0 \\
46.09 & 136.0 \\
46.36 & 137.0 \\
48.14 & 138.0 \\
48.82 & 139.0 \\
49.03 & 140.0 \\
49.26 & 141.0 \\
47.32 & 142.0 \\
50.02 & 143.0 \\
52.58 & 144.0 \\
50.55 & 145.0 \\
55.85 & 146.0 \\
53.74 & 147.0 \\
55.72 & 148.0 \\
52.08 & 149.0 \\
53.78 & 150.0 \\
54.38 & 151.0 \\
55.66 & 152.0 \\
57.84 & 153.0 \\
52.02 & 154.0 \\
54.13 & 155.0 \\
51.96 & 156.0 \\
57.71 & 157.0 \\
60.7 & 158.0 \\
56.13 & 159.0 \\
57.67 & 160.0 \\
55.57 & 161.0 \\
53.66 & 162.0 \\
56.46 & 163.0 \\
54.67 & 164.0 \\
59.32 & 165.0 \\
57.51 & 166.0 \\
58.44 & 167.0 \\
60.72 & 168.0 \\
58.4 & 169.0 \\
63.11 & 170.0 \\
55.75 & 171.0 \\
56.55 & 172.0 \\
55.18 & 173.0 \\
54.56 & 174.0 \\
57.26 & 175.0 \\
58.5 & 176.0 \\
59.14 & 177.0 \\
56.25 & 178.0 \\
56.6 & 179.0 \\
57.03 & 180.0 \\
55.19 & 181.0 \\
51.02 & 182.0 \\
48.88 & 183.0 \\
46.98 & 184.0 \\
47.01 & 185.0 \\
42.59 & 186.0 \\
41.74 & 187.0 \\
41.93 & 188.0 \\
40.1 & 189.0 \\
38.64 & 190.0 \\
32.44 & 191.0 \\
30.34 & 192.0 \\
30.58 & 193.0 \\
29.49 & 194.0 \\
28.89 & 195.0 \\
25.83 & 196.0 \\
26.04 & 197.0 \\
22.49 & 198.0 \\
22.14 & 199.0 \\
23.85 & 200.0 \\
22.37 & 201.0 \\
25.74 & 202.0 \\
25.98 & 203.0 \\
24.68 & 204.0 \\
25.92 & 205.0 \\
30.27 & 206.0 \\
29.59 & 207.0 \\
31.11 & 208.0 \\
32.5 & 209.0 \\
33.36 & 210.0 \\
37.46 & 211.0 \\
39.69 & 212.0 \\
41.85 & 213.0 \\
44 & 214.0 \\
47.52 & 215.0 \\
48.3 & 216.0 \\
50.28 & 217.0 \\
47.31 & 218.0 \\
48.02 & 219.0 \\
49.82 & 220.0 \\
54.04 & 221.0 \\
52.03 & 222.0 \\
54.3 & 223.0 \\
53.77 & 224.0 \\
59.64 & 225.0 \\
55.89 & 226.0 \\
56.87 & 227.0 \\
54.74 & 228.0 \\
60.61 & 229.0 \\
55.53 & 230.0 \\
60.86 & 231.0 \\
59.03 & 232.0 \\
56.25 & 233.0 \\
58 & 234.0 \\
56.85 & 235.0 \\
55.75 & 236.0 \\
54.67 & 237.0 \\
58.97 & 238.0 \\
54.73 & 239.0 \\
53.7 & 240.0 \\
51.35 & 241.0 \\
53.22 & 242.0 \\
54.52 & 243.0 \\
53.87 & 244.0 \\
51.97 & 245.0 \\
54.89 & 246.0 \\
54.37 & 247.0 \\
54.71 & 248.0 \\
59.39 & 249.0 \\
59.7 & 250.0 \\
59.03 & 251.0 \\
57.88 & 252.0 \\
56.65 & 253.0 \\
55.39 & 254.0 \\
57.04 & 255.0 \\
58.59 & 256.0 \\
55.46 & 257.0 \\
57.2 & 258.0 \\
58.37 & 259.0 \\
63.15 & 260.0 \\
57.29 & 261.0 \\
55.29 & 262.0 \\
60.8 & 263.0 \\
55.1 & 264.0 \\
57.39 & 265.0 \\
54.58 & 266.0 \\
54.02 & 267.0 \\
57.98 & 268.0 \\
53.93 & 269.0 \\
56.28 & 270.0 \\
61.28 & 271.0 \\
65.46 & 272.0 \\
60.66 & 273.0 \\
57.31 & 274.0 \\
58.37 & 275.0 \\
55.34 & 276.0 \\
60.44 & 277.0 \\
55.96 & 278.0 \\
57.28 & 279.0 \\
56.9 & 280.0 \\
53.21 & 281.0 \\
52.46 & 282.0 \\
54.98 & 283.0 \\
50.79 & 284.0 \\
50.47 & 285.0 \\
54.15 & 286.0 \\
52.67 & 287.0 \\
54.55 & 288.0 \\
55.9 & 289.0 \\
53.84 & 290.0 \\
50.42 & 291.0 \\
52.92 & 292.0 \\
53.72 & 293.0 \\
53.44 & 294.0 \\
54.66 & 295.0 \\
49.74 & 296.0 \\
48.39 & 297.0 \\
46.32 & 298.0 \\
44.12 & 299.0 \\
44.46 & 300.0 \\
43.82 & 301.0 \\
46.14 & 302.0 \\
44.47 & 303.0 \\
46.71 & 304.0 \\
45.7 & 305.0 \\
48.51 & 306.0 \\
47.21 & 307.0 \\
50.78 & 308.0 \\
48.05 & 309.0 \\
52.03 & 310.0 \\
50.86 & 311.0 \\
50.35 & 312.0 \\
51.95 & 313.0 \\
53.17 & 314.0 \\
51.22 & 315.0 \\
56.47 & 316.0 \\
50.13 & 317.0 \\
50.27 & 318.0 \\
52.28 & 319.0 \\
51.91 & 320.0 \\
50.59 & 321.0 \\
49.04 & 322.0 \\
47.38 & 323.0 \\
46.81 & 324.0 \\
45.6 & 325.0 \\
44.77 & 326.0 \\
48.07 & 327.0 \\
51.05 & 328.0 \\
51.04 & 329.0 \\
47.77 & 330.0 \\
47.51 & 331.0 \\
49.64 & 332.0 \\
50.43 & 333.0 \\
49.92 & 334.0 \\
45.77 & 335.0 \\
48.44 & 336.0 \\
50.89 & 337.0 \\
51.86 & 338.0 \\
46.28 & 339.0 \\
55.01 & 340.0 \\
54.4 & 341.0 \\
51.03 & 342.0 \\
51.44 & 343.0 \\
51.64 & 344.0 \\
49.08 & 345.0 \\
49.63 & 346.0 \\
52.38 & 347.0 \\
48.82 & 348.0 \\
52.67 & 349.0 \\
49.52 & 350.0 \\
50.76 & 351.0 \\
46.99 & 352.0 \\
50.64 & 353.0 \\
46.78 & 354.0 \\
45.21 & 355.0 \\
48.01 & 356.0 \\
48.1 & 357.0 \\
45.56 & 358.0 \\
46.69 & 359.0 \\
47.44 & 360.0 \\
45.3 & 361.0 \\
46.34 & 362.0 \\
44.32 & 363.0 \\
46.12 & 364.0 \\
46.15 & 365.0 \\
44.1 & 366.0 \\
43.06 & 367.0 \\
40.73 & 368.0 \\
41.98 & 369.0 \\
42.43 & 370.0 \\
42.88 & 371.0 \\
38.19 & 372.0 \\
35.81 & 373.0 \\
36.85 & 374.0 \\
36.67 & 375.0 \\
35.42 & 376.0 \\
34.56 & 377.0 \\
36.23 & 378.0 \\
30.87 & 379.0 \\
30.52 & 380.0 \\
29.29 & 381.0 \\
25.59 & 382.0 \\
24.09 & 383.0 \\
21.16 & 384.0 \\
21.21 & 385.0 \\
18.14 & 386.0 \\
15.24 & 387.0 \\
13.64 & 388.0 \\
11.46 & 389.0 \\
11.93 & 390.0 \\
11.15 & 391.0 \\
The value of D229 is 3.6 ch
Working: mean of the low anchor 50.8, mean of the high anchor 51.7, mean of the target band 48.4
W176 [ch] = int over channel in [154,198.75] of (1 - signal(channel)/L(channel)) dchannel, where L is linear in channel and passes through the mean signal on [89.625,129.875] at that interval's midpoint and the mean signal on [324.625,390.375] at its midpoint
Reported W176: 2.1 ch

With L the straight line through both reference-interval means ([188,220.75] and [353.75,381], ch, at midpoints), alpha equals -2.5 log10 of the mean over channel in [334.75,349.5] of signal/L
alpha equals -0.25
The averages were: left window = 34.2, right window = 41.4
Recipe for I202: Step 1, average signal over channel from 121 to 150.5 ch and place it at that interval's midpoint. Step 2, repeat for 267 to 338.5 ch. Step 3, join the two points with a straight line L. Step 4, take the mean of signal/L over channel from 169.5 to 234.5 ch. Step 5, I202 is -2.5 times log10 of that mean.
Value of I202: 0.17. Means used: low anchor 52.1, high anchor 51.5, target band 44.4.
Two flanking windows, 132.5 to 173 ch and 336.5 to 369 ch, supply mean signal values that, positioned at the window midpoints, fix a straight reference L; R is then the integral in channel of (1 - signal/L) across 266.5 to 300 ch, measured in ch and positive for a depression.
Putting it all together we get -2.68 ch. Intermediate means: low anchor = 54.1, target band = 54.3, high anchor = 48.2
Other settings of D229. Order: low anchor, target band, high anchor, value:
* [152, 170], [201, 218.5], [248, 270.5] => 6.5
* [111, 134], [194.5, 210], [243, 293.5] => 8.1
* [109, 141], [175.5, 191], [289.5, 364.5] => 1.0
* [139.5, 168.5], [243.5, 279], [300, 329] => -4.4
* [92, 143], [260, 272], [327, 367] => -1.7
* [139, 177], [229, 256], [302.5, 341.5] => -2.0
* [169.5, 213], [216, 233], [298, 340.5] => -4.9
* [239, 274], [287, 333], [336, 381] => 0.8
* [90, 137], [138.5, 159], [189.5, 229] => -2.1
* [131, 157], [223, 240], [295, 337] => -2.2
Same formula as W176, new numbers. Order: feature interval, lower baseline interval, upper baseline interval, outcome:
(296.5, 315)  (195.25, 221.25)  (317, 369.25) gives -1.4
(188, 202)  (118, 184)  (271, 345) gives 6.4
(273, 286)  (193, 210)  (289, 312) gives -3.3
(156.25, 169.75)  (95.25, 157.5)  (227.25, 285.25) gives -0.8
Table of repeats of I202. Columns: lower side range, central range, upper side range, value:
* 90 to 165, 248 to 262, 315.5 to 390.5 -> -0.210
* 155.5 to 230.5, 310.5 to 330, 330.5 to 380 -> -0.097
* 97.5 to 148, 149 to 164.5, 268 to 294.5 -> -0.035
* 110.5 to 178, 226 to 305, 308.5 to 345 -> -0.066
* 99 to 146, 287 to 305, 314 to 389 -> -0.083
